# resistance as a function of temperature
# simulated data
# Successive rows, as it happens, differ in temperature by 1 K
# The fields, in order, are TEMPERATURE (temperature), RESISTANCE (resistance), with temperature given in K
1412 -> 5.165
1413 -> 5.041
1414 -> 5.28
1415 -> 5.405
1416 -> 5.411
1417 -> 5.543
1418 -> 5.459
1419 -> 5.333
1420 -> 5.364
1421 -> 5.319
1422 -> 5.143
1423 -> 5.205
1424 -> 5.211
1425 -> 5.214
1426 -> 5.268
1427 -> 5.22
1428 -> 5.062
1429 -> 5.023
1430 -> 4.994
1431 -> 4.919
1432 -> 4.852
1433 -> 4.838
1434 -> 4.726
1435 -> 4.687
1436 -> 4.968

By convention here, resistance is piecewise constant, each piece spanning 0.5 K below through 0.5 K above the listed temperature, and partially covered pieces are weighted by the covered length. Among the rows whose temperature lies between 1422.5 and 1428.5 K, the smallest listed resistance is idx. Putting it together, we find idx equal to 5.062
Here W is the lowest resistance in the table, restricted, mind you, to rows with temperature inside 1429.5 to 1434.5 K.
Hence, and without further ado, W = 4.726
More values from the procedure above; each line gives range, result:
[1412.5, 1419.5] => 5.041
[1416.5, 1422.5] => 5.143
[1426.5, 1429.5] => 5.023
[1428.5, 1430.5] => 4.994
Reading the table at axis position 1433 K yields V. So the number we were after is 4.838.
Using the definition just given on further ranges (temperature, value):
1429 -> 5.023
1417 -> 5.543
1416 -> 5.411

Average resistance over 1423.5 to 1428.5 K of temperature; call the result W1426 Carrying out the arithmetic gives 5.2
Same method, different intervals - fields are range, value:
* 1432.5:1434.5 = 4.78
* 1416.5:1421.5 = 5.4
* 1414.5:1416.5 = 5.41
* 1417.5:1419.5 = 5.4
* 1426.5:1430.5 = 5.07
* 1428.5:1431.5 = 4.98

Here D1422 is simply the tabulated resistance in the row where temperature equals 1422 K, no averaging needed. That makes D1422 5.143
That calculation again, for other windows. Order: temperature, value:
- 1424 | 5.211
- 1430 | 4.994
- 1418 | 5.459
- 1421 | 5.319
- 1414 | 5.28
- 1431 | 4.919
